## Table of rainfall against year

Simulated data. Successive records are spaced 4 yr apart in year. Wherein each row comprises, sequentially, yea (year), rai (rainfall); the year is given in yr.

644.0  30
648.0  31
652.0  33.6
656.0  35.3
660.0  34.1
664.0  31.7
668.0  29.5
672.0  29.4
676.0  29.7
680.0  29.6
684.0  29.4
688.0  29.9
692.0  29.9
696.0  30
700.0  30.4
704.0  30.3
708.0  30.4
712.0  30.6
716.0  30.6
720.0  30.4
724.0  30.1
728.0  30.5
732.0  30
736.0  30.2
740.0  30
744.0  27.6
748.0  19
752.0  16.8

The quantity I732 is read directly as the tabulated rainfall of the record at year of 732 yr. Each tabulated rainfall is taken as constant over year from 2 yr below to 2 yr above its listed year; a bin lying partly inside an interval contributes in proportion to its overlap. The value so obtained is 30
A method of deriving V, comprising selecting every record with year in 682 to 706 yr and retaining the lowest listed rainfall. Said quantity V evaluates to 29.4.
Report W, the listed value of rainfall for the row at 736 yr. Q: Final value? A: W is 30.2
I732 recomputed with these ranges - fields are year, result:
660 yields 34.1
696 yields 30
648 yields 31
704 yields 30.3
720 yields 30.4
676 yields 29.7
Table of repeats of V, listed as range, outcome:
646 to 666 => 31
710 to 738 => 30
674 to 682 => 29.6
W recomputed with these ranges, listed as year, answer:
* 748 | 19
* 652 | 33.6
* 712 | 30.6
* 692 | 29.9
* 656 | 35.3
